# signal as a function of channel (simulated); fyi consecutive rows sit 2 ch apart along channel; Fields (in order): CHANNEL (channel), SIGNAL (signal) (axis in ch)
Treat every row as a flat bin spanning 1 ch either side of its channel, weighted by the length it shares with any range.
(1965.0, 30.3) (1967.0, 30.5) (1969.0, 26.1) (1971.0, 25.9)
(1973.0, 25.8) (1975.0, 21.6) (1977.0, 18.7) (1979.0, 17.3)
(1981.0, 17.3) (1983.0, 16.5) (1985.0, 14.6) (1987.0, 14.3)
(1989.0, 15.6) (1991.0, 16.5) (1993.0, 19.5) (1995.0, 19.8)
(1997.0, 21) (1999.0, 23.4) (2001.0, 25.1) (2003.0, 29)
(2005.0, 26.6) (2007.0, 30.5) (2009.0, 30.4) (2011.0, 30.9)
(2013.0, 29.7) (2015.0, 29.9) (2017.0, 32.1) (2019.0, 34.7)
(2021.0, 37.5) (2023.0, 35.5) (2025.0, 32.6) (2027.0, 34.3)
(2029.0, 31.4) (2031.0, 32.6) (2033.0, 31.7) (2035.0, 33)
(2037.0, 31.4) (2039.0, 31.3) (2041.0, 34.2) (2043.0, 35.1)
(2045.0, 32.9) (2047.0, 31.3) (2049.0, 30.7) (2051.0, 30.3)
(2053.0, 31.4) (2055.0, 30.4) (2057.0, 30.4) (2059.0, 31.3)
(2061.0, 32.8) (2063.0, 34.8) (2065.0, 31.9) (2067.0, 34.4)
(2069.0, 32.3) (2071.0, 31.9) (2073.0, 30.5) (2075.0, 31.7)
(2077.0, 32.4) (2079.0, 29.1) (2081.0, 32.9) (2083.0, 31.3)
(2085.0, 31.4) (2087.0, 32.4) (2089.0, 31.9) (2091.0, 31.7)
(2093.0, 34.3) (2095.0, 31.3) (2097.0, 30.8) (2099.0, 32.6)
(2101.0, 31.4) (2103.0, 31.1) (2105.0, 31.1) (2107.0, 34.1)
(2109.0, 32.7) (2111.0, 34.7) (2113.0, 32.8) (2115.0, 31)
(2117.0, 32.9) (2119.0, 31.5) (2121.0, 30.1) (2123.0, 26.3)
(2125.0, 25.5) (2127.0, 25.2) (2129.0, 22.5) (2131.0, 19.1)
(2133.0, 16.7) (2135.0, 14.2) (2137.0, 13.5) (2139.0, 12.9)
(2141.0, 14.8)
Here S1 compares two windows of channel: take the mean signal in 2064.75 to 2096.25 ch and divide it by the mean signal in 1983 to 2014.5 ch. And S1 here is 1.4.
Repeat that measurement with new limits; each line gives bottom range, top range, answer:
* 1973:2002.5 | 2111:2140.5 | 1.26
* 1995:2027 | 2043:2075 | 1.07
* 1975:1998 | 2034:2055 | 1.83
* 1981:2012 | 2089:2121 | 1.46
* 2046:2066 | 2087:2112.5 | 1.03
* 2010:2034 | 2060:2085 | 0.98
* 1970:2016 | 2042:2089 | 1.41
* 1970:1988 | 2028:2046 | 1.71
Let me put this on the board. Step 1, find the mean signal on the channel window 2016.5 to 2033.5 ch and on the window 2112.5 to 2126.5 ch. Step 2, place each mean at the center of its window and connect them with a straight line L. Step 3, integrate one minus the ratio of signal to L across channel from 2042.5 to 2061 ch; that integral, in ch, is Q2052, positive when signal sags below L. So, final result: 0.6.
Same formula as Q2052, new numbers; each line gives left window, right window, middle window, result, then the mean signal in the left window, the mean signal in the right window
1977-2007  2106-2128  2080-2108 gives -3.3 ch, 20.1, 30.6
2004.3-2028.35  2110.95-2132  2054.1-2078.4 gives -1.5 ch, 32.1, 28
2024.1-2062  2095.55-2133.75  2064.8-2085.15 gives -0.7 ch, 32.1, 29.2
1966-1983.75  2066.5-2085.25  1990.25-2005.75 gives 1.2 ch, 22.3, 31.7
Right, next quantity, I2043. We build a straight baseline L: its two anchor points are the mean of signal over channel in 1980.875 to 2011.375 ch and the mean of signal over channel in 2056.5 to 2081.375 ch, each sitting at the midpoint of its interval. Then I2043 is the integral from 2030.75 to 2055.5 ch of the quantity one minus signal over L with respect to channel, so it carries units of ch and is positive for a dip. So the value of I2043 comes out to -3.2 ch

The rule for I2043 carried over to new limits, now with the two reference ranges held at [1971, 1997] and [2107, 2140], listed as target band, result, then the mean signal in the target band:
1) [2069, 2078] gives -3.4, 31.7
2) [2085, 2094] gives -3.3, 32.4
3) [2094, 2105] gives -3.3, 31.4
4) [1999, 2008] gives -3.6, 27.3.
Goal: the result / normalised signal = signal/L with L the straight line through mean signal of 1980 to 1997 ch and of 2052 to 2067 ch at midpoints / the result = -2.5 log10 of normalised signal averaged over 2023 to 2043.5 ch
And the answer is -0.24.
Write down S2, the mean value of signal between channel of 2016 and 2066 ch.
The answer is 32.6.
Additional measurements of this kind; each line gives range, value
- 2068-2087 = 31.5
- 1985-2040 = 27.9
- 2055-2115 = 32.1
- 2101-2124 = 31.7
